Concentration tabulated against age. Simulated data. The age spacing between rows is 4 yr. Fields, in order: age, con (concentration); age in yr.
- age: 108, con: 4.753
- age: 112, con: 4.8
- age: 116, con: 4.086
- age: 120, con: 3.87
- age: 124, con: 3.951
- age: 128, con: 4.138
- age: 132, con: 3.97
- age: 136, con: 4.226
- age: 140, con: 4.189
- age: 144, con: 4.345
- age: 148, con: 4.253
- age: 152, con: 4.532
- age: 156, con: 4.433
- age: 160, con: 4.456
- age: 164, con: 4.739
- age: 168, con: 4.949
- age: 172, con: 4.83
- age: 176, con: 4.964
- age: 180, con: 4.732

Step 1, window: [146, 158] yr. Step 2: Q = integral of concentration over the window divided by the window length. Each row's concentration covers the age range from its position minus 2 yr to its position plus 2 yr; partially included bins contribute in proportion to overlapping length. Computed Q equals 4.41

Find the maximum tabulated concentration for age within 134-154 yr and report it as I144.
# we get 4.532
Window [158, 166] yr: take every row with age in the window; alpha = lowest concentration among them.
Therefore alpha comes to 4.456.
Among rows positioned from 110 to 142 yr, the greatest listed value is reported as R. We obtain 4.8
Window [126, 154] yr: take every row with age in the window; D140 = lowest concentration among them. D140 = 3.97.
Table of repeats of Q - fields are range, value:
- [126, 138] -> 4.11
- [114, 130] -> 4.01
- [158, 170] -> 4.71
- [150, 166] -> 4.54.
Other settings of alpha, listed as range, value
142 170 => 4.253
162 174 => 4.739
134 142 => 4.189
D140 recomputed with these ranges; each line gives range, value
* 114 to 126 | 3.87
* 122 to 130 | 3.951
